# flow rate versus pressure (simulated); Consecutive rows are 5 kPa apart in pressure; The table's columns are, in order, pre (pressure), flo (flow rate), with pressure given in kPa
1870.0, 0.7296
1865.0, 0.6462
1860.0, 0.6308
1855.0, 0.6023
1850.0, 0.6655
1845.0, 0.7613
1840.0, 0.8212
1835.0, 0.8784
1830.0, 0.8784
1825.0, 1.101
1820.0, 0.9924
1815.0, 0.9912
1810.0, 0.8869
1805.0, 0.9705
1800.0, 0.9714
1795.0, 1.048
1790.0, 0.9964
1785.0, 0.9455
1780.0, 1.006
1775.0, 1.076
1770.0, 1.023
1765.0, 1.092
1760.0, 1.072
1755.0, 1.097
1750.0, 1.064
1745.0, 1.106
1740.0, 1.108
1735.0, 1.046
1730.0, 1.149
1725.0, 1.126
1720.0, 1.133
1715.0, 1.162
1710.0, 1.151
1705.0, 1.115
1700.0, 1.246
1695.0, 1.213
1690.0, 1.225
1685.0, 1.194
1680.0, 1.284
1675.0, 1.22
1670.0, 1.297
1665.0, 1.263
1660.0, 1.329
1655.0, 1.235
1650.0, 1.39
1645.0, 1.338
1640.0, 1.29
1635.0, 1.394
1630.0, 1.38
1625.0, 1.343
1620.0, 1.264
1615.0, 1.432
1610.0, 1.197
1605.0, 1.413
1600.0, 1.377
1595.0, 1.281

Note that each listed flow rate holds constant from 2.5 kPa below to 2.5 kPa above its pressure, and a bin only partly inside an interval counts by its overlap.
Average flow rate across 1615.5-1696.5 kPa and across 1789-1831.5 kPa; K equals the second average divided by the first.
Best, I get 0.8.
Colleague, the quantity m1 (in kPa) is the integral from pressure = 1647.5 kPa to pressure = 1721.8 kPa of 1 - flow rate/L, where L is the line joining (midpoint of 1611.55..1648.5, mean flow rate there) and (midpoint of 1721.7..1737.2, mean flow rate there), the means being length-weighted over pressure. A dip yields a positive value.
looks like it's -0.9 kPa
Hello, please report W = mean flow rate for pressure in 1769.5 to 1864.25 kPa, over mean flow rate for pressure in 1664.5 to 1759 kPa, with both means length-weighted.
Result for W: 0.8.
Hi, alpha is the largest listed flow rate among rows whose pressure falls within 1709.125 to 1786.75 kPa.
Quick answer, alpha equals 1.162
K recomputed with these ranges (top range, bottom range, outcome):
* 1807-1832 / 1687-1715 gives 0.82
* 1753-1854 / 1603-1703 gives 0.74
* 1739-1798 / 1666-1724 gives 0.87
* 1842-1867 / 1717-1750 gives 0.60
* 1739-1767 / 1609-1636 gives 0.81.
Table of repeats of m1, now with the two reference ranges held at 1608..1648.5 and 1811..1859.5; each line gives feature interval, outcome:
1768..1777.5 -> -0.55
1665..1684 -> -0.57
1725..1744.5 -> -0.40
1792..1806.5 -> -1.05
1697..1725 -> -0.51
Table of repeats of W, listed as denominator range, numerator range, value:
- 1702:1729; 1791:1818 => 0.86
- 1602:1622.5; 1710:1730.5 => 0.86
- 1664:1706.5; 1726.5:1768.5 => 0.89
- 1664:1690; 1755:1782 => 0.85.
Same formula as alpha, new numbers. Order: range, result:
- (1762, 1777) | 1.092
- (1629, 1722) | 1.394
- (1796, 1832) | 1.101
